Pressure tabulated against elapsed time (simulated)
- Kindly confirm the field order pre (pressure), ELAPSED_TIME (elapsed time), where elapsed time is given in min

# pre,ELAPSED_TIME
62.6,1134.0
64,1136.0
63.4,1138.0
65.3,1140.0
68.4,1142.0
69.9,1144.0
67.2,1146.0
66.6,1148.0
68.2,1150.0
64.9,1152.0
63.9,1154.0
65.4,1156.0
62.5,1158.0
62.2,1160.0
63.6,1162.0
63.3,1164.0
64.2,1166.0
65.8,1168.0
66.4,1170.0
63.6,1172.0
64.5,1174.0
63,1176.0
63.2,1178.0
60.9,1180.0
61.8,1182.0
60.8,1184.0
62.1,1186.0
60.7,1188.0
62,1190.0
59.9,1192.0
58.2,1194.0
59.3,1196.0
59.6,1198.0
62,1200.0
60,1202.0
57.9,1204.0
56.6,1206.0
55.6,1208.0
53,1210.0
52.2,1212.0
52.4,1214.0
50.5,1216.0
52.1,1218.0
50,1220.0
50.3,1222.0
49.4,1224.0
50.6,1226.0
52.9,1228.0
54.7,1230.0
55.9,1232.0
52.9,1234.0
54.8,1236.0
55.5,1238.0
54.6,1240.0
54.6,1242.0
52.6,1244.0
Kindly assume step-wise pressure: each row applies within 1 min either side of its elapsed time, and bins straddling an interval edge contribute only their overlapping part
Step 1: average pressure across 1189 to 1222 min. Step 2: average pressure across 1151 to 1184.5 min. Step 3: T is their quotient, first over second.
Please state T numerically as 0.88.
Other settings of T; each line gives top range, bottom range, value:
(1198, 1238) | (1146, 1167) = 0.84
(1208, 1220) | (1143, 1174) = 0.80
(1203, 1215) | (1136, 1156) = 0.82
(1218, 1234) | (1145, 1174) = 0.80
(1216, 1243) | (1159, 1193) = 0.84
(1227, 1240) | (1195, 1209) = 0.93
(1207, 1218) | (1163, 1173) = 0.81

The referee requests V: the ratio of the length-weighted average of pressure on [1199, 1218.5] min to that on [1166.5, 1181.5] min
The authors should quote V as 0.87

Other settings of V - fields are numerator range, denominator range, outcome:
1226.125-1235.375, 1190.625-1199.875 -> 0.90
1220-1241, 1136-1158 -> 0.80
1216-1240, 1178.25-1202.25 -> 0.87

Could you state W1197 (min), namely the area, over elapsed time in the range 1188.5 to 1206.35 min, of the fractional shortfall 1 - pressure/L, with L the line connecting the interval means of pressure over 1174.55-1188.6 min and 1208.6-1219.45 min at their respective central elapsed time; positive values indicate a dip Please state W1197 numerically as -0.80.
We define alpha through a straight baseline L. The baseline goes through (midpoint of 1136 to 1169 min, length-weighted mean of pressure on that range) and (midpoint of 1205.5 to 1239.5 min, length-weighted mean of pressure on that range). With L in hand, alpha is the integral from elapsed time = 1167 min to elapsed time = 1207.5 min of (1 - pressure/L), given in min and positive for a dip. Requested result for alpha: -1.5 min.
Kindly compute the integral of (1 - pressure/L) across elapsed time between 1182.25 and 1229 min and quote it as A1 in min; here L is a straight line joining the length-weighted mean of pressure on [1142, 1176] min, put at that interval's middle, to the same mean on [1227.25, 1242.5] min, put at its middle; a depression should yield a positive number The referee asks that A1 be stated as 2.1 min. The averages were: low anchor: 65.2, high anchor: 54.5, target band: 56.1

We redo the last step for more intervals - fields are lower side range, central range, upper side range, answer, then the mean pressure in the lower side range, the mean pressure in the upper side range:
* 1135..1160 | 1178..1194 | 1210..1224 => -0.96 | 65.7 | 51.2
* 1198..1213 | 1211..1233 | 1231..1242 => 1.52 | 56.9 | 54.7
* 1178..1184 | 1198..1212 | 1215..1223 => -0.65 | 61.6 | 50.7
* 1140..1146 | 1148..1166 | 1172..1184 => 0.43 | 68.2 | 62.6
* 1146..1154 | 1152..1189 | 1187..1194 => 0.05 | 66.3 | 60.5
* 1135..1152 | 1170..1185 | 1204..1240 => -0.51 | 66.5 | 53.1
